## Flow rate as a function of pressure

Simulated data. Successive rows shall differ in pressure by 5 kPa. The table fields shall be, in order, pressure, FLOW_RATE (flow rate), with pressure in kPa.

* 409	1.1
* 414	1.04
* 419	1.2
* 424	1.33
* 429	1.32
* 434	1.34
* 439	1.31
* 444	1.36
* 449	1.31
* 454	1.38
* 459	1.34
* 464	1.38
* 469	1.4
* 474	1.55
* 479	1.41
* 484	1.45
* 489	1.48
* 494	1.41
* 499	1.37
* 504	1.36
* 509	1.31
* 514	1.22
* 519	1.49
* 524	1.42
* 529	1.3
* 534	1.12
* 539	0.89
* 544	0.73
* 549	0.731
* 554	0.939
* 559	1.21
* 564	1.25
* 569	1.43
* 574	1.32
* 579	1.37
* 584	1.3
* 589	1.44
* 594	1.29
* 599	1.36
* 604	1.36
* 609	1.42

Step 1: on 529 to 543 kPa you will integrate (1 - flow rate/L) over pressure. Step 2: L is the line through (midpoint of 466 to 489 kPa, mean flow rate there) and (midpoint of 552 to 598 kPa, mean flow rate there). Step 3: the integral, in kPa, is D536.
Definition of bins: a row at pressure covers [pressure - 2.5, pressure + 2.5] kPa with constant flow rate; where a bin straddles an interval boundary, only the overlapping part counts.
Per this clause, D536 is 3.4 kPa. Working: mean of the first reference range 1.45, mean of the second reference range 1.29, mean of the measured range 1.03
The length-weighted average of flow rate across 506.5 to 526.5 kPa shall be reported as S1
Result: 1.36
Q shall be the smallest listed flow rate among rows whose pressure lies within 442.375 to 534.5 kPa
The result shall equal 1.12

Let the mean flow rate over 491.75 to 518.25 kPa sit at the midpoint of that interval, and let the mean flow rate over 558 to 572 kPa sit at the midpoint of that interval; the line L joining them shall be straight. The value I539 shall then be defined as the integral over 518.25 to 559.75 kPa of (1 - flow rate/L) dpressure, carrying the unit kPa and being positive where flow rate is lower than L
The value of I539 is 7.95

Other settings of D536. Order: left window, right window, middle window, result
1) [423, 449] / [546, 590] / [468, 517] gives -4.5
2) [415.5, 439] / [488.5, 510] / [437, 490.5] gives -2.4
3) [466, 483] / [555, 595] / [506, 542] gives 3.6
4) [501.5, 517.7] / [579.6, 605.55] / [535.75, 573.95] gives 8.2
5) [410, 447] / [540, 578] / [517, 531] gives -3.3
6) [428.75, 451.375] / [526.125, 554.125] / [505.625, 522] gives -4.5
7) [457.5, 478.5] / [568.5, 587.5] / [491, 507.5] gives 0.3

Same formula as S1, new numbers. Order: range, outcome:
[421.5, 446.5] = 1.33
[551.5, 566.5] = 1.13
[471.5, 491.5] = 1.47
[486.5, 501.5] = 1.42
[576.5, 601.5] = 1.35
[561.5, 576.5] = 1.33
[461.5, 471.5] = 1.39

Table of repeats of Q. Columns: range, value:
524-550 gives 0.73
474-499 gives 1.37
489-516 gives 1.22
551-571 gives 0.939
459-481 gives 1.34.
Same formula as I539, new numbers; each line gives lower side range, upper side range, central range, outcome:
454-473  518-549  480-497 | -2.02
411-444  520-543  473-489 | -3.26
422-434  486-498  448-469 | 0.28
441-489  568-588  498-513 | 0.58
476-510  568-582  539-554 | 6.38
